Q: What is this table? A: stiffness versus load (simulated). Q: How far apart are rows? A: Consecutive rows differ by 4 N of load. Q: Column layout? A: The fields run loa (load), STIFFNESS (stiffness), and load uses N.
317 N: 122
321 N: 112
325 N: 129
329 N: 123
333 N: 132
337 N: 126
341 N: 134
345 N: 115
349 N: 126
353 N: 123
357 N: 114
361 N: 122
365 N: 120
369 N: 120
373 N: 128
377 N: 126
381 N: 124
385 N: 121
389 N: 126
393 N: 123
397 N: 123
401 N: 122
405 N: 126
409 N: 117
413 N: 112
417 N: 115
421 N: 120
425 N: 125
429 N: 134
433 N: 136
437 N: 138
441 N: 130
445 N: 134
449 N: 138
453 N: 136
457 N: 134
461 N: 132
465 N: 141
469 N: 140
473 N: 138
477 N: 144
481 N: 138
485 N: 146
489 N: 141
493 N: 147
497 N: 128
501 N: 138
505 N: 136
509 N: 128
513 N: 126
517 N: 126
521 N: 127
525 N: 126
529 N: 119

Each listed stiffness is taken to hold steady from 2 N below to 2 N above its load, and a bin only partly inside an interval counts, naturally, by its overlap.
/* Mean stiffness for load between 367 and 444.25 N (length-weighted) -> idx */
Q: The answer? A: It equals 125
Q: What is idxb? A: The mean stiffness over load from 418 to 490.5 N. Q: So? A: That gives 136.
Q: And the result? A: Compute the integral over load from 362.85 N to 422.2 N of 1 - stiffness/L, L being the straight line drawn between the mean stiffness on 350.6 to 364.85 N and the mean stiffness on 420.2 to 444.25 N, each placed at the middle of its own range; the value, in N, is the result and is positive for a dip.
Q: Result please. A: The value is 1.7 N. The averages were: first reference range 120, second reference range 131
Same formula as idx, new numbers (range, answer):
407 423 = 116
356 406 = 123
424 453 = 134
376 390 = 124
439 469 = 135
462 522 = 136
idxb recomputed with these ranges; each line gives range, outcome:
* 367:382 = 125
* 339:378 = 123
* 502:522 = 129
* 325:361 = 124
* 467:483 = 140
